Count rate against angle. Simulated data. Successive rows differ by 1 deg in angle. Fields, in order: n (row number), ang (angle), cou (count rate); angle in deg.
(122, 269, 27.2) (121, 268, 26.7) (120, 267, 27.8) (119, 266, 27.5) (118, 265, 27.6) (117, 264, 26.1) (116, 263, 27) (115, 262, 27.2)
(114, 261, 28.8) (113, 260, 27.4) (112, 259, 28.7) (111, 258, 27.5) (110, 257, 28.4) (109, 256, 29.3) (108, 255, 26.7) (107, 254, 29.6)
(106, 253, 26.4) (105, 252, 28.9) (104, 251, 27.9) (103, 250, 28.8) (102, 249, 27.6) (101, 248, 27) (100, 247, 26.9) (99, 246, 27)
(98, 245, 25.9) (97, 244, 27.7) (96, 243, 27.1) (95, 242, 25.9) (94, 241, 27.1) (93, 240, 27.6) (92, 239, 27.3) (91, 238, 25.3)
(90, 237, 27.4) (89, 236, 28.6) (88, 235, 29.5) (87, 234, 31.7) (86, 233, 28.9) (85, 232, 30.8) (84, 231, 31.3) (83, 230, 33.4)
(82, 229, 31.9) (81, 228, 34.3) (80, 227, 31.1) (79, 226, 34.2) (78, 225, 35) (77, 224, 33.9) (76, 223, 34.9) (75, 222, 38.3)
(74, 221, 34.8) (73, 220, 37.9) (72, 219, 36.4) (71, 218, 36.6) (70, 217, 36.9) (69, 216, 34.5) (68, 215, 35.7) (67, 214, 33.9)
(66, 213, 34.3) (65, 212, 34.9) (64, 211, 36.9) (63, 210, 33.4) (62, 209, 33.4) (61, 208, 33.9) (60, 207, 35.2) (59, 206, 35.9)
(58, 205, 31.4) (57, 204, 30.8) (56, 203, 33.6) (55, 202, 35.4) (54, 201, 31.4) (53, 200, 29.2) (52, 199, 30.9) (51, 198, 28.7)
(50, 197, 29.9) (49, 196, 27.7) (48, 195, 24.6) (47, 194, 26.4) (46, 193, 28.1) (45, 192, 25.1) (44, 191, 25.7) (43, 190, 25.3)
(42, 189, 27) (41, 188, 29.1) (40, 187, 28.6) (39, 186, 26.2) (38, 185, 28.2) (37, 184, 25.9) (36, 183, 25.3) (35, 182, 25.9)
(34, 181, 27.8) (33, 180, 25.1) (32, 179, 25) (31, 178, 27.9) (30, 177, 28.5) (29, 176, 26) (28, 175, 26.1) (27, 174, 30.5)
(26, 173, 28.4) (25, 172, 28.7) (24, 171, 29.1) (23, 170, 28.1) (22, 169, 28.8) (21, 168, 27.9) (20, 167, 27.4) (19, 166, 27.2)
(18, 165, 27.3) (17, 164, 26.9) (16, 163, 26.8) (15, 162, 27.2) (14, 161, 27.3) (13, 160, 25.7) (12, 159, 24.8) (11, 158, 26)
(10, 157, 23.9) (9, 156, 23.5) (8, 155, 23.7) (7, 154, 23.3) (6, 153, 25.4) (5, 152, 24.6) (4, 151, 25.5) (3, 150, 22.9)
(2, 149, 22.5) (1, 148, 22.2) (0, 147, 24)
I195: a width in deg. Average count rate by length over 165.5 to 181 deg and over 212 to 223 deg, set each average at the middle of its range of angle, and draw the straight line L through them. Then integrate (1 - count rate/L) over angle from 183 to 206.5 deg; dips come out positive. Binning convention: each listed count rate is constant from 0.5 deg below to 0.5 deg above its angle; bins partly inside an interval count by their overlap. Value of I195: 2.1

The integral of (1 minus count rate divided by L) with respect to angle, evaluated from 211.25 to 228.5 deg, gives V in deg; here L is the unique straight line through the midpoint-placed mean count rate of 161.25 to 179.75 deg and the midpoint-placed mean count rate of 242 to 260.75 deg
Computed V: -4.69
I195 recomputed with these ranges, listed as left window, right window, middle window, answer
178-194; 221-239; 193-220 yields -3.5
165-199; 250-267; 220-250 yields -2.7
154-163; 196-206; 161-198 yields 1.2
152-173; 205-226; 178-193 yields 1.8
